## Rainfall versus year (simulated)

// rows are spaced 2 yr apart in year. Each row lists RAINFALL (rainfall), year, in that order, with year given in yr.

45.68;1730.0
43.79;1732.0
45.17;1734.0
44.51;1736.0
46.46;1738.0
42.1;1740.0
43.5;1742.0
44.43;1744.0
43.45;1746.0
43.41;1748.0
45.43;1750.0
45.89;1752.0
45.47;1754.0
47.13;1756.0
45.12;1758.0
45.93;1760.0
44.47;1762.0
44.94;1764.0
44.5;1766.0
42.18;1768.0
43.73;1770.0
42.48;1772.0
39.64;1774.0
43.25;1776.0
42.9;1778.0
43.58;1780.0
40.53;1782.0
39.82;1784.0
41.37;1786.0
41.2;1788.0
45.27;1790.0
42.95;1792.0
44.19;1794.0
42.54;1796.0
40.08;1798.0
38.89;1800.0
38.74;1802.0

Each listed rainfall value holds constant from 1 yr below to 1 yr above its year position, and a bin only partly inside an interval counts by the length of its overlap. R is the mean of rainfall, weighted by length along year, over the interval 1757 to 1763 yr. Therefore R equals 45.2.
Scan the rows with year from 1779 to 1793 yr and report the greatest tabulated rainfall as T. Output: 45.27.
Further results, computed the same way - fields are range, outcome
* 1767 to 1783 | 43.73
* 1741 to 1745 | 44.43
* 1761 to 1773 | 44.94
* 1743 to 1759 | 47.13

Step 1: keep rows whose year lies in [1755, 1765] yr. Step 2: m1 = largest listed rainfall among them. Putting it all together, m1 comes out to 47.13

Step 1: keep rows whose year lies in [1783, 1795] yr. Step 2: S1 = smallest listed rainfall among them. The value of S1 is 39.82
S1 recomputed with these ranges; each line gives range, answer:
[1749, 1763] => 44.47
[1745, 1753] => 43.41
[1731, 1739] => 43.79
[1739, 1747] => 42.1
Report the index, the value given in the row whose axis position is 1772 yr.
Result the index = 42.48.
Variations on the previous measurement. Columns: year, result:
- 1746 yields 43.45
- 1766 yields 44.5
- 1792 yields 42.95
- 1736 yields 44.51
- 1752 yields 45.89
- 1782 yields 40.53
